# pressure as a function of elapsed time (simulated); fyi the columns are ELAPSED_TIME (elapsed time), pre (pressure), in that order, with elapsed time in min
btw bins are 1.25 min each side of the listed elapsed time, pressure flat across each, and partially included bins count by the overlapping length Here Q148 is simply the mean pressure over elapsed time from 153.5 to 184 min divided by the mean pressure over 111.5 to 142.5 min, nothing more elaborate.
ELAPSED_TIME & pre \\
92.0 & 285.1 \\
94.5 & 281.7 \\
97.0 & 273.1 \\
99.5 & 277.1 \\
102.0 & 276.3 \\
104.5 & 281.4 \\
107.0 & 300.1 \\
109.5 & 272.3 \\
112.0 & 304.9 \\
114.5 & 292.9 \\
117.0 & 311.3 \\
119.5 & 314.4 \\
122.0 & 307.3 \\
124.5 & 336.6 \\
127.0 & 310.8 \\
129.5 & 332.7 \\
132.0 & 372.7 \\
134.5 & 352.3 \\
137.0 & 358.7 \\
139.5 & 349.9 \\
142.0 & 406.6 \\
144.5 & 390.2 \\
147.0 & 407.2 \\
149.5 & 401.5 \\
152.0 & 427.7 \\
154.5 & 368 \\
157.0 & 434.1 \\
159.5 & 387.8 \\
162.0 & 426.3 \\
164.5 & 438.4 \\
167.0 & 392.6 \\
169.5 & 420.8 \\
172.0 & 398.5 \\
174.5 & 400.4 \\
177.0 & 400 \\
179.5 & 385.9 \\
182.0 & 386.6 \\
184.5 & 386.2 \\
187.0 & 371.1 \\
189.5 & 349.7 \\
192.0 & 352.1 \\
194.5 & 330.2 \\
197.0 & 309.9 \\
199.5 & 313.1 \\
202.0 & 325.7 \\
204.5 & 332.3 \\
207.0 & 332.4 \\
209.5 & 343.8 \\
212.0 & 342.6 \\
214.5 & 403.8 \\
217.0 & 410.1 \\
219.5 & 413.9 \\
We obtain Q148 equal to 1.2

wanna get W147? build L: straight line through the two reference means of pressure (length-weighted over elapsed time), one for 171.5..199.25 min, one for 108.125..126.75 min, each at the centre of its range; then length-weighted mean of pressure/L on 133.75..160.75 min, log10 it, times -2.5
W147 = -0.17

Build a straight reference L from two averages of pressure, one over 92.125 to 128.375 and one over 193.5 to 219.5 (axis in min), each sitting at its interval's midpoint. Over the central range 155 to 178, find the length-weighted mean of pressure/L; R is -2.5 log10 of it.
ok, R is -0.25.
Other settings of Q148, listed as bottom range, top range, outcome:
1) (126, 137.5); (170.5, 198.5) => 1.07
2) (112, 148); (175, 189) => 1.12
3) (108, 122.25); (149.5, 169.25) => 1.37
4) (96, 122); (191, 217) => 1.17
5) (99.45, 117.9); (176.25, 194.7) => 1.28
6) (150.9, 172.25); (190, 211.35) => 0.81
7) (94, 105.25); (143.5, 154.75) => 1.45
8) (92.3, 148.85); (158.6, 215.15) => 1.15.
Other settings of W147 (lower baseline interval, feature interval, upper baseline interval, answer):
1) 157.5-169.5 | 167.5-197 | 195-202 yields -0.05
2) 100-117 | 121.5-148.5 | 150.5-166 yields -0.01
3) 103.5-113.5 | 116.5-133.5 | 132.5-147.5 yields 0.02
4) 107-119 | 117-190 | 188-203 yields -0.20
